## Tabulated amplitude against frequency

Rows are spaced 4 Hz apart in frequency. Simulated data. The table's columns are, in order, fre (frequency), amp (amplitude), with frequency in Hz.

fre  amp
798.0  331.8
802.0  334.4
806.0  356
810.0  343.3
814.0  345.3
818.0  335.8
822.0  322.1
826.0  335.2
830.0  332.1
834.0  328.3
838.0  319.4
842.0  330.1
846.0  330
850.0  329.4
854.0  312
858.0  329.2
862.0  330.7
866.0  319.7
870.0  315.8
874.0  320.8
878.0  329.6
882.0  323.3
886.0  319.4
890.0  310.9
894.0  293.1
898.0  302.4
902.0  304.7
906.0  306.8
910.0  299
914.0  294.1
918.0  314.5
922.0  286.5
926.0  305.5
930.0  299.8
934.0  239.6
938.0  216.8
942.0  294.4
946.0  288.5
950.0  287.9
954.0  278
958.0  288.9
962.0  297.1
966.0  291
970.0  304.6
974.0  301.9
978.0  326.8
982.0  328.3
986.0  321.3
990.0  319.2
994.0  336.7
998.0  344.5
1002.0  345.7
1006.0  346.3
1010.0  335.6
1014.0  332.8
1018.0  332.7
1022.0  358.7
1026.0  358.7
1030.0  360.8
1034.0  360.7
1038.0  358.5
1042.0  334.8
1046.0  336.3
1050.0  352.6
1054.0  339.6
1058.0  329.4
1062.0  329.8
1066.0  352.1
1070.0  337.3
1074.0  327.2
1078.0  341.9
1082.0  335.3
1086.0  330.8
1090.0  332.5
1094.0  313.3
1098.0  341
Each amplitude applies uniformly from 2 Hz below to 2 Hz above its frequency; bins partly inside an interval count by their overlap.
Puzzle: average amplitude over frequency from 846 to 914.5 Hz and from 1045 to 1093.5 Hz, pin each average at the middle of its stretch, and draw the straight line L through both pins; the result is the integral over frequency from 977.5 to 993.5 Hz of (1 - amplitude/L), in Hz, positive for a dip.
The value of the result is 0.1 Hz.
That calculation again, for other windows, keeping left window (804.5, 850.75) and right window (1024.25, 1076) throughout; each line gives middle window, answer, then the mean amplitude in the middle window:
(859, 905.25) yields 2.9 Hz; 316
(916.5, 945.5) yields 5.1 Hz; 279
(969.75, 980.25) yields 0.9 Hz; 313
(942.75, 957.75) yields 2.4 Hz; 286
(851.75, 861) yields 0.4 Hz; 322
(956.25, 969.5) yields 1.8 Hz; 294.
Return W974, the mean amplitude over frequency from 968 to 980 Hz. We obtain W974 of 311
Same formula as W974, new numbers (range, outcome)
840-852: 330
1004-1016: 338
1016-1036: 354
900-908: 306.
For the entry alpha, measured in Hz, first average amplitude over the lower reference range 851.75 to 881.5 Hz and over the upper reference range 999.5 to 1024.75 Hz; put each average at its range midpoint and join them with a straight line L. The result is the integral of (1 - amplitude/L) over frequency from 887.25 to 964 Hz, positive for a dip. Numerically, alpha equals 9.4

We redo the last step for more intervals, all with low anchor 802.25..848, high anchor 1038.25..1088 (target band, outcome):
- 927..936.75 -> 1.9 Hz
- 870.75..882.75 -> 0.4 Hz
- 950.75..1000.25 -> 3.8 Hz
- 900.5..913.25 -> 1.3 Hz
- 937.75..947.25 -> 1.8 Hz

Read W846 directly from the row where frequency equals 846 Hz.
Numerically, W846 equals 330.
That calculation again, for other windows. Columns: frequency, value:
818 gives 335.8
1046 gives 336.3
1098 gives 341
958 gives 288.9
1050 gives 352.6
